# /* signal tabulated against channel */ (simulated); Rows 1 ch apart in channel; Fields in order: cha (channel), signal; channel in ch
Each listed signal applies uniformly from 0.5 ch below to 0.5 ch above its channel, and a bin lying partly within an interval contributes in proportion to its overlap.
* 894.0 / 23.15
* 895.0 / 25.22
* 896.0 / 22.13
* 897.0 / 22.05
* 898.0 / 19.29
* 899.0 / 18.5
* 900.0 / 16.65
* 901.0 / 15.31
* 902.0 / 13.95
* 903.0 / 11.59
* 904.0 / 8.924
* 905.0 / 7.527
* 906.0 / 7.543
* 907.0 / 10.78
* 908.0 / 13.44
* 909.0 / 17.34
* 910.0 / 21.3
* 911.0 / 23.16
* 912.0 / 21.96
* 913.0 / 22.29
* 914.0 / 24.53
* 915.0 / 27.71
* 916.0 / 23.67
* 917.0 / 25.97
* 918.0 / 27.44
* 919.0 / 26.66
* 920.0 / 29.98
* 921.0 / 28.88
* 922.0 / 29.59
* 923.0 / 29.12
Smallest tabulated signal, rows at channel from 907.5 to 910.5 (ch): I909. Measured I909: 13.44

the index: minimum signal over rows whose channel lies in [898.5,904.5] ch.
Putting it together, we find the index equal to 8.924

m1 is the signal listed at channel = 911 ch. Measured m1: 23.16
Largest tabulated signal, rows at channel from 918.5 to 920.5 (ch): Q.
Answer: 29.98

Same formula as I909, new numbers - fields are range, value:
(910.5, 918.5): 21.96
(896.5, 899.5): 18.5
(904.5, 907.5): 7.527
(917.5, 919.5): 26.66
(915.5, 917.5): 23.67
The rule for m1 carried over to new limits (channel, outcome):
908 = 13.44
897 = 22.05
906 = 7.543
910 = 21.3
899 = 18.5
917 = 25.97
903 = 11.59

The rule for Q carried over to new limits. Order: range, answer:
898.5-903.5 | 18.5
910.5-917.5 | 27.71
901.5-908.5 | 13.95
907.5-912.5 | 23.16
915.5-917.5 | 25.97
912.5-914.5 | 24.53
